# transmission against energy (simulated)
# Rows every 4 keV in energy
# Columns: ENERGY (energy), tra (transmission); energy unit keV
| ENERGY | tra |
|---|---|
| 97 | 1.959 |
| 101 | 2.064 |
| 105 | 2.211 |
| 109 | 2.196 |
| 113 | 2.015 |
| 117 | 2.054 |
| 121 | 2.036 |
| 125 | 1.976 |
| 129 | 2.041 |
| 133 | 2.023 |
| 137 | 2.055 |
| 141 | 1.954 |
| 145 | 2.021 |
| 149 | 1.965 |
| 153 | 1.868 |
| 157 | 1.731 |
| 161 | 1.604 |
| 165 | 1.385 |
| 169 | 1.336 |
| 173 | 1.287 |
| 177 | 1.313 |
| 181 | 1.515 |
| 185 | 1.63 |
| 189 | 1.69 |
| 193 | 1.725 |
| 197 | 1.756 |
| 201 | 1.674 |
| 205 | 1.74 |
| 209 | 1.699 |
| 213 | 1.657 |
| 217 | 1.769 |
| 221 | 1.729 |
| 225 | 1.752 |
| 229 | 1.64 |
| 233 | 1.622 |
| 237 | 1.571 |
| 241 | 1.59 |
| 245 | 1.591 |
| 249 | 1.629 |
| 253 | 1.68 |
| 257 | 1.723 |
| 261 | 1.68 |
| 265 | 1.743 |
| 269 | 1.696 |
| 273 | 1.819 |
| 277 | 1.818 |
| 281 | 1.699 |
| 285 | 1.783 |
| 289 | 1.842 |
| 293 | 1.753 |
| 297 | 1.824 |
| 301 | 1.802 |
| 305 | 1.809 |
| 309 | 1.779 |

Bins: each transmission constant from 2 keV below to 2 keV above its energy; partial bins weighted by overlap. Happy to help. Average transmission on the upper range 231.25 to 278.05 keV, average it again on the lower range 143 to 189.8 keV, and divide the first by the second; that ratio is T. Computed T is 1.0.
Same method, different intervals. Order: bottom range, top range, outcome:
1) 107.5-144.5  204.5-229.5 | 0.84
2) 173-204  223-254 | 1.02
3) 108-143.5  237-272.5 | 0.82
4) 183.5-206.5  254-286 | 1.02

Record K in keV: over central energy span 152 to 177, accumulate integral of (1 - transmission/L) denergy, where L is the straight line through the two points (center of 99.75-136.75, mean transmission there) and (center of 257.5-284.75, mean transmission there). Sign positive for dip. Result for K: 5.9 keV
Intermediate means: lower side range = 2.07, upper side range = 1.74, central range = 1.5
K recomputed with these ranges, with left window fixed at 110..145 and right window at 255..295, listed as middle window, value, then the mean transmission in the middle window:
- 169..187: 4.7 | 1.43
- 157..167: 2.1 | 1.54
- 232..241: 1.2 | 1.59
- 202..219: 1.4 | 1.71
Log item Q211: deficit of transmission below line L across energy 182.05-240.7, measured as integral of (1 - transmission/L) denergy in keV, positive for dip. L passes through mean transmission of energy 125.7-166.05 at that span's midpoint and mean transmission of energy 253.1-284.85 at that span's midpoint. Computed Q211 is 3.92 keV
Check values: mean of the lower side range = 1.88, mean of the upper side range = 1.74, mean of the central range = 1.68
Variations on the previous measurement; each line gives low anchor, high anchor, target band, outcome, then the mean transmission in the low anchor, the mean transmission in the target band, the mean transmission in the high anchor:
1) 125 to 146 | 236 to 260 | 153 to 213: 8.44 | 2.01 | 1.59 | 1.64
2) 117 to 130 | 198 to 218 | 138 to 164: 1.01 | 2.02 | 1.85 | 1.71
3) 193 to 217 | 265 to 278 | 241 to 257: 1.01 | 1.71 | 1.64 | 1.77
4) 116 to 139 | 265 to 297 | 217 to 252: 3.84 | 2.03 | 1.65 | 1.77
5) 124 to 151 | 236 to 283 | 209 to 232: 1.10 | 2.01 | 1.7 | 1.69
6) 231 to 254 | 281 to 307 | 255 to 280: -0.65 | 1.61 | 1.74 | 1.79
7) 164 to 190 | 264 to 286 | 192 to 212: -2.51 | 1.44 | 1.72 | 1.76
